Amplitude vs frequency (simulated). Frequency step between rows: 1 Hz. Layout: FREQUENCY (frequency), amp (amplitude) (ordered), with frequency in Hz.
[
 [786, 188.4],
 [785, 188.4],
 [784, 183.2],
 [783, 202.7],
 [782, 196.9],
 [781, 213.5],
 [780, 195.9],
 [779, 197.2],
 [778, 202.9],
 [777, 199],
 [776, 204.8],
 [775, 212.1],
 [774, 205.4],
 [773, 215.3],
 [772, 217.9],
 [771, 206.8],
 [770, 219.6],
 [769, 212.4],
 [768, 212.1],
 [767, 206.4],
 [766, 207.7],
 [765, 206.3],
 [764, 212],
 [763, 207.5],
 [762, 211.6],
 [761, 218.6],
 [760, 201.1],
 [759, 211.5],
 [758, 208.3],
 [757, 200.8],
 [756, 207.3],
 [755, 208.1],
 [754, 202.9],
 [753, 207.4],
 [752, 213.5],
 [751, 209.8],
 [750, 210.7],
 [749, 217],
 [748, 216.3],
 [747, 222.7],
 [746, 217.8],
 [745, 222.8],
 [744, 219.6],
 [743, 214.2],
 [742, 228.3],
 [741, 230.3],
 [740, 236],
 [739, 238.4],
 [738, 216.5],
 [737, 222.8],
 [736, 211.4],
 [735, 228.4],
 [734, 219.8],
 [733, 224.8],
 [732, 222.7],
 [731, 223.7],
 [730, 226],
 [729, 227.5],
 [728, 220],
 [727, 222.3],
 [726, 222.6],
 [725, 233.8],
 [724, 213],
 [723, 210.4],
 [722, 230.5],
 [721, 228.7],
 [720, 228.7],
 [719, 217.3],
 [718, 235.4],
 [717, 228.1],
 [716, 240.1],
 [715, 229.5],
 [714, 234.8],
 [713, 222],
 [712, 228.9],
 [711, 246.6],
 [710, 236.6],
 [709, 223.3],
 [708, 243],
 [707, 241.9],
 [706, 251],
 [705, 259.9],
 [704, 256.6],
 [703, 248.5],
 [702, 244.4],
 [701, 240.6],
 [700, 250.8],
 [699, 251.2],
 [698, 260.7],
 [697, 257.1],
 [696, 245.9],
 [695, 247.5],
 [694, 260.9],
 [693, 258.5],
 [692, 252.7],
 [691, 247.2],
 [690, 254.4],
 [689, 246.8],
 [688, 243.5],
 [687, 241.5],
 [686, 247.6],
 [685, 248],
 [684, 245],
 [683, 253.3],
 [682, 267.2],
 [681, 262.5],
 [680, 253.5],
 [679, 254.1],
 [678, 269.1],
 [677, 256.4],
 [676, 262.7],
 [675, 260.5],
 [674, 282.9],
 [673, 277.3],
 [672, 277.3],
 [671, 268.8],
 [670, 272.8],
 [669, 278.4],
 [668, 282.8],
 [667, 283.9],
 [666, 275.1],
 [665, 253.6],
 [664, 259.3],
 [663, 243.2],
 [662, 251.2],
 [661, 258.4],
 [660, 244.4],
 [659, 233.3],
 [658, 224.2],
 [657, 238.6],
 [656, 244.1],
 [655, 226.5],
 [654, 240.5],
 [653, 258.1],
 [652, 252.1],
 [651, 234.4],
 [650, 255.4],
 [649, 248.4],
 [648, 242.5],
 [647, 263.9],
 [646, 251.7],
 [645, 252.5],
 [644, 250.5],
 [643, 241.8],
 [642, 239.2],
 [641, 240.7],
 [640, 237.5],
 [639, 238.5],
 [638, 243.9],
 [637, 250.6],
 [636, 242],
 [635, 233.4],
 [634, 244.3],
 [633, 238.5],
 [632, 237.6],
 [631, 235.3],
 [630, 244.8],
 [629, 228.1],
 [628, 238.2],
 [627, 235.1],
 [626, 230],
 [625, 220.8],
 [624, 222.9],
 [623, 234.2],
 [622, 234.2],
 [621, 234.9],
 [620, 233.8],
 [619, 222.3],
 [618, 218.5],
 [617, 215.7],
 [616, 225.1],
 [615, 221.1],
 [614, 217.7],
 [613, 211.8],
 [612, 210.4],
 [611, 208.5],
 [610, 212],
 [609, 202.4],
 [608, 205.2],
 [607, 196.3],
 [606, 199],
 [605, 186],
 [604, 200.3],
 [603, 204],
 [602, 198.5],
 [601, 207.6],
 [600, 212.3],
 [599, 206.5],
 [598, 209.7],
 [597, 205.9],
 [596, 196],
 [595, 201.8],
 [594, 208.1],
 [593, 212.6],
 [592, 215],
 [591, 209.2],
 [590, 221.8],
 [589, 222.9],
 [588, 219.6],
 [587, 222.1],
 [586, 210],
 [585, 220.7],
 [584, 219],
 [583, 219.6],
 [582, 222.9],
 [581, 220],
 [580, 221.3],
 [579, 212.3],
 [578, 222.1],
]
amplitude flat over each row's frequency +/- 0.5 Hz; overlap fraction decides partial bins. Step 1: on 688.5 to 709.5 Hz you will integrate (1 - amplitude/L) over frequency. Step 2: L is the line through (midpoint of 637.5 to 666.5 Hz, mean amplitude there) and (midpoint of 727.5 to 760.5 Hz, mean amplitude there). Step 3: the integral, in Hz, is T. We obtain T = -1.6 Hz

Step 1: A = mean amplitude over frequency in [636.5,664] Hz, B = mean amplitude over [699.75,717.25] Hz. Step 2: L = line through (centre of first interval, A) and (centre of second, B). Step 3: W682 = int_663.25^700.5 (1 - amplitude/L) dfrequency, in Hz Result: -2.6 Hz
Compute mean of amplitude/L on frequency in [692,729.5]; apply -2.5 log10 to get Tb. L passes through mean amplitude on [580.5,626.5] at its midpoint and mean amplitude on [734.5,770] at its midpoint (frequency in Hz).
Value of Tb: -0.112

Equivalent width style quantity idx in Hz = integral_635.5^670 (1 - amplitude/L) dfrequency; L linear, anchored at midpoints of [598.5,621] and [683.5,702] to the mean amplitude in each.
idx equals -2.8 Hz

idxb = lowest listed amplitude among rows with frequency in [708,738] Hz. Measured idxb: 210.4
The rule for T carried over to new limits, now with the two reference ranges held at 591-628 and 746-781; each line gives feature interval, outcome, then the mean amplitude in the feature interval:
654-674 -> -4.32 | 258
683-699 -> -2.98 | 251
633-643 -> -1.33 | 241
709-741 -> -2.49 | 227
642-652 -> -1.70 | 249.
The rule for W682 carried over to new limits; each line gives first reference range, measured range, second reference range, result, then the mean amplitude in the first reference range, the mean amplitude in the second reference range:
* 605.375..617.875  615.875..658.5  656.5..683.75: -1.13 Hz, 210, 261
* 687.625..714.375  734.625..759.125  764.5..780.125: 0.53 Hz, 247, 208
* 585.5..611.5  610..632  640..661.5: -0.23 Hz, 207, 245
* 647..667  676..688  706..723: -0.66 Hz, 248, 232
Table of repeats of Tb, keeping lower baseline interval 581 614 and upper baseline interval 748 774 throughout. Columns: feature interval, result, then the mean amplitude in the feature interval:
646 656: -0.18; 247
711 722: -0.10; 230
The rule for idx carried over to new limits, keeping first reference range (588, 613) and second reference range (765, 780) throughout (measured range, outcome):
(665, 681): -4.8 Hz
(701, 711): -1.8 Hz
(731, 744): -1.0 Hz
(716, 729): -1.1 Hz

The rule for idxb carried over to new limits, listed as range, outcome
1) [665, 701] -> 240.6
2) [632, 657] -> 226.5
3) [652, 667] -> 224.2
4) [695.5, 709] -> 223.3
